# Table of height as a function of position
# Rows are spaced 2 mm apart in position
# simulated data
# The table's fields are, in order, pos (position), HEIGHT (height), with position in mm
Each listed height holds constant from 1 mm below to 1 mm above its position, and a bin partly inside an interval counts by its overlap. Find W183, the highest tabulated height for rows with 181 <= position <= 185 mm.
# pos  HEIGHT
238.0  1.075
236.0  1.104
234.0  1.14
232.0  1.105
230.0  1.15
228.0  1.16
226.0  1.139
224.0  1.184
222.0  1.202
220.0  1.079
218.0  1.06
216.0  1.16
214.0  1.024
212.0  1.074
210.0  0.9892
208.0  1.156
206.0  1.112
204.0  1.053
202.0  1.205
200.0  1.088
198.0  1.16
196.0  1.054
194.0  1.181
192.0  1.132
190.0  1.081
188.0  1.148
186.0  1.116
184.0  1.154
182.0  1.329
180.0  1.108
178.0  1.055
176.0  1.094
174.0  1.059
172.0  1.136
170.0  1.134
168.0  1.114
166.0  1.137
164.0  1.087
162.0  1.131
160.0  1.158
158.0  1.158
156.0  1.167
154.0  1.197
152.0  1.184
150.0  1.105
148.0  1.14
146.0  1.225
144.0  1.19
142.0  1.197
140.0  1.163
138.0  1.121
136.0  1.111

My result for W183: 1.329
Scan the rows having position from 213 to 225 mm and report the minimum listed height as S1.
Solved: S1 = 1.024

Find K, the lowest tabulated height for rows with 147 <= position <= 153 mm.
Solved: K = 1.105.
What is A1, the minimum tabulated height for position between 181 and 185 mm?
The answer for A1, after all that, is 1.154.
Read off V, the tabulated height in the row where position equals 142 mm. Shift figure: 1.197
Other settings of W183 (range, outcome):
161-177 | 1.137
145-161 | 1.225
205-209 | 1.156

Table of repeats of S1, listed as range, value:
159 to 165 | 1.087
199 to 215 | 0.9892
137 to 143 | 1.121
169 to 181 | 1.055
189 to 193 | 1.081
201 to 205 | 1.053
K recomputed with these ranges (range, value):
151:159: 1.158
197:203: 1.088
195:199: 1.054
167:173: 1.114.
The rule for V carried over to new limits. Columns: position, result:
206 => 1.112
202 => 1.205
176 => 1.094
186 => 1.116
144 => 1.19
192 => 1.132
